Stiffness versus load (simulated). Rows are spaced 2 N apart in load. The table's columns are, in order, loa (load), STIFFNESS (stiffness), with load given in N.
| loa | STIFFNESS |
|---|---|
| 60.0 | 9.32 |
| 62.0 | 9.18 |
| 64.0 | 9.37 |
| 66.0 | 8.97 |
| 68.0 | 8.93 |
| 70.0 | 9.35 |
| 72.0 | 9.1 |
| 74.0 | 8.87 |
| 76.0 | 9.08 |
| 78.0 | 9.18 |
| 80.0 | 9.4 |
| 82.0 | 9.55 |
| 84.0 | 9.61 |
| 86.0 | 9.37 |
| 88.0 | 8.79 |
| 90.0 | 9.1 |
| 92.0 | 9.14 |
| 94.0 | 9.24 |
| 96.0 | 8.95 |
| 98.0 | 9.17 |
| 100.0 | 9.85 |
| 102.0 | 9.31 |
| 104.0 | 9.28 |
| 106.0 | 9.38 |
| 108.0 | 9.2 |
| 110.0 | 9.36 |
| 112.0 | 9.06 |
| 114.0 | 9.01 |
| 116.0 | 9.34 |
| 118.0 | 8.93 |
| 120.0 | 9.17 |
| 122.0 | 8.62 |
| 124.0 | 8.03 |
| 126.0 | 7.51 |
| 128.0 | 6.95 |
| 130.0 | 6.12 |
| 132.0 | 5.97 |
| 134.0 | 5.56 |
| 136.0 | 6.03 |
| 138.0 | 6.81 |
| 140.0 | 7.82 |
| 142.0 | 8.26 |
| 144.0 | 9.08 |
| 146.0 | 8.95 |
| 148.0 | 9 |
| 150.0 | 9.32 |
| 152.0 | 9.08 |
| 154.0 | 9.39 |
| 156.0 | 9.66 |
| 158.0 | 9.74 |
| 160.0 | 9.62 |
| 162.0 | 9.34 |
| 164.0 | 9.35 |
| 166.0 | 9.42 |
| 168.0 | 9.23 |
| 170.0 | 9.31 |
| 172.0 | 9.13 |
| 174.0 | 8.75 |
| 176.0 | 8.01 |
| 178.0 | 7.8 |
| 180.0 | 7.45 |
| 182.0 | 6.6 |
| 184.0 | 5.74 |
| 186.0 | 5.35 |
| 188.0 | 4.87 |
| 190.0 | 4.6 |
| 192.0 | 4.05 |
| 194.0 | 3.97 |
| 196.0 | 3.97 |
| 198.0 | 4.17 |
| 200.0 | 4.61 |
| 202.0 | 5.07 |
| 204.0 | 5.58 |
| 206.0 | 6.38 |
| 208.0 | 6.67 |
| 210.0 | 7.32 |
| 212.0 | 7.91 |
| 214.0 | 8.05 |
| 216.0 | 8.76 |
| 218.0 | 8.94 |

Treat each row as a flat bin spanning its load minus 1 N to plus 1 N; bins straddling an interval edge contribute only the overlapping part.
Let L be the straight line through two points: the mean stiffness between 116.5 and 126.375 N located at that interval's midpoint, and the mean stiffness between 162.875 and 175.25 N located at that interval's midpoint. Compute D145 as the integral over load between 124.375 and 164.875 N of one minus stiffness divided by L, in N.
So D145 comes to 3.2 N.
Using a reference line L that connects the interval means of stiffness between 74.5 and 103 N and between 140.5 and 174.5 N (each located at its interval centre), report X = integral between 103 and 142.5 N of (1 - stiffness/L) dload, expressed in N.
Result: 5.2 N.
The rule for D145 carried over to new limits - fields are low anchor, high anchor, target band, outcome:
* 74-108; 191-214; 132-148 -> 0.2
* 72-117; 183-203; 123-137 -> 1.8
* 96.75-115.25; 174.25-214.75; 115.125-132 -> 1.4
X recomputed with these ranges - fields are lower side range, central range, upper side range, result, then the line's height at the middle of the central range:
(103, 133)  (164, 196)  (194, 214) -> -1.8 N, 6.5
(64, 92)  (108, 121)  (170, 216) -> -1.4 N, 8.27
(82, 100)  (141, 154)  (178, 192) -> -3.3 N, 7.16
